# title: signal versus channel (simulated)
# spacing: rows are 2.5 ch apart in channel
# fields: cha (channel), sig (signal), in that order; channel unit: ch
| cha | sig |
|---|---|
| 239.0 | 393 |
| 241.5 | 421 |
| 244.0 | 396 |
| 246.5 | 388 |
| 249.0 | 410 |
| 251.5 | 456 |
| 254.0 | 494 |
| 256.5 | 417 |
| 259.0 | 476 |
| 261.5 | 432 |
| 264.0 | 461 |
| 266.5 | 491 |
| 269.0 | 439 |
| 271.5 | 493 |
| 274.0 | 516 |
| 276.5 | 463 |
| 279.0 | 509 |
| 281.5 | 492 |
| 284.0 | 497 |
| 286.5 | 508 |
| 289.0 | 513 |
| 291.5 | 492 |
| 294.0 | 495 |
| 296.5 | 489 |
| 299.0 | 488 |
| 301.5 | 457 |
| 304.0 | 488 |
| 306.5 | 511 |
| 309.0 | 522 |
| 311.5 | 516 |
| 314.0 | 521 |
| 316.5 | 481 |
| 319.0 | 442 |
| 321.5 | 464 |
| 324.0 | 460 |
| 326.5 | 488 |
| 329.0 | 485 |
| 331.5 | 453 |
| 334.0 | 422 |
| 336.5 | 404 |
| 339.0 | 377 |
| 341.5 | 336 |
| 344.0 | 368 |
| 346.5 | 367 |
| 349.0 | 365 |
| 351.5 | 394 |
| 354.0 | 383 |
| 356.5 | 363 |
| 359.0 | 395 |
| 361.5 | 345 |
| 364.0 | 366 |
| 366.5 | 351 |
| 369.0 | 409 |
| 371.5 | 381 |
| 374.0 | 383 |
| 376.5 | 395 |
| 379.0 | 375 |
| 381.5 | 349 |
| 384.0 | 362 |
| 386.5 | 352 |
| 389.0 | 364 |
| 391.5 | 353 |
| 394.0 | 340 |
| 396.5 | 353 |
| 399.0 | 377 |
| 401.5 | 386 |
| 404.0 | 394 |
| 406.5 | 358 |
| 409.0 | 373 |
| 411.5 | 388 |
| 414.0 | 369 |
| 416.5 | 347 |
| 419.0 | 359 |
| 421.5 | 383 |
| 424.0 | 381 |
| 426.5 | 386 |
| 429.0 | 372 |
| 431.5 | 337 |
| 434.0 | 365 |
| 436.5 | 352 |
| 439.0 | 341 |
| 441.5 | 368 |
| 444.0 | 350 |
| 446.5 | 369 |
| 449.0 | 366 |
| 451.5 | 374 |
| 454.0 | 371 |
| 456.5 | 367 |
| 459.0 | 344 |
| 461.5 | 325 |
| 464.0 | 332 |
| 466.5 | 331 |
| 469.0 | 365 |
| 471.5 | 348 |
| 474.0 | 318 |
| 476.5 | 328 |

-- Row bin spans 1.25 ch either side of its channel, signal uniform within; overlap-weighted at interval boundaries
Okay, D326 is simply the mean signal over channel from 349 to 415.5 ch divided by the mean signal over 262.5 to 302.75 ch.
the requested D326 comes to 0.8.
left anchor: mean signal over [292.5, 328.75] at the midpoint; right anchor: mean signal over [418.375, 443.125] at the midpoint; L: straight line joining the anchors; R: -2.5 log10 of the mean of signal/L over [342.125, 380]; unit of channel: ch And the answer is 0.16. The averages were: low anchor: 487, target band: 375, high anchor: 364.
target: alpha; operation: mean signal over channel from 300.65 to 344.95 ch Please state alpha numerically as 456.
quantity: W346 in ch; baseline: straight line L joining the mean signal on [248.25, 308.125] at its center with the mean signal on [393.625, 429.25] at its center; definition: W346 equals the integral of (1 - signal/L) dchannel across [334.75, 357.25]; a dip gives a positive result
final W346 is 2.67 ch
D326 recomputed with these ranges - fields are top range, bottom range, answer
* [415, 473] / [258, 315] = 0.73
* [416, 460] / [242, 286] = 0.79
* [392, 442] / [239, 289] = 0.80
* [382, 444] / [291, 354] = 0.81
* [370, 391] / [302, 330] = 0.76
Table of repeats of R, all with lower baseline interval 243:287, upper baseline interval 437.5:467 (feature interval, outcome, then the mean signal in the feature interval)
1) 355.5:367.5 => 0.12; 364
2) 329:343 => 0.04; 406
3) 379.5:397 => 0.11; 354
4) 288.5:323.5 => -0.12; 490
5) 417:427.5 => -0.01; 375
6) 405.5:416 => 0.02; 371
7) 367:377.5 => 0.03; 389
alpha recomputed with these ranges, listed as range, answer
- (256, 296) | 482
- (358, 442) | 368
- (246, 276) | 458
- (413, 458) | 364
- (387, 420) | 366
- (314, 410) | 392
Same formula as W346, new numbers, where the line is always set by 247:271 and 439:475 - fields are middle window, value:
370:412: 1.71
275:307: -4.14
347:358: 0.78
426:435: 0.05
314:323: -1.03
